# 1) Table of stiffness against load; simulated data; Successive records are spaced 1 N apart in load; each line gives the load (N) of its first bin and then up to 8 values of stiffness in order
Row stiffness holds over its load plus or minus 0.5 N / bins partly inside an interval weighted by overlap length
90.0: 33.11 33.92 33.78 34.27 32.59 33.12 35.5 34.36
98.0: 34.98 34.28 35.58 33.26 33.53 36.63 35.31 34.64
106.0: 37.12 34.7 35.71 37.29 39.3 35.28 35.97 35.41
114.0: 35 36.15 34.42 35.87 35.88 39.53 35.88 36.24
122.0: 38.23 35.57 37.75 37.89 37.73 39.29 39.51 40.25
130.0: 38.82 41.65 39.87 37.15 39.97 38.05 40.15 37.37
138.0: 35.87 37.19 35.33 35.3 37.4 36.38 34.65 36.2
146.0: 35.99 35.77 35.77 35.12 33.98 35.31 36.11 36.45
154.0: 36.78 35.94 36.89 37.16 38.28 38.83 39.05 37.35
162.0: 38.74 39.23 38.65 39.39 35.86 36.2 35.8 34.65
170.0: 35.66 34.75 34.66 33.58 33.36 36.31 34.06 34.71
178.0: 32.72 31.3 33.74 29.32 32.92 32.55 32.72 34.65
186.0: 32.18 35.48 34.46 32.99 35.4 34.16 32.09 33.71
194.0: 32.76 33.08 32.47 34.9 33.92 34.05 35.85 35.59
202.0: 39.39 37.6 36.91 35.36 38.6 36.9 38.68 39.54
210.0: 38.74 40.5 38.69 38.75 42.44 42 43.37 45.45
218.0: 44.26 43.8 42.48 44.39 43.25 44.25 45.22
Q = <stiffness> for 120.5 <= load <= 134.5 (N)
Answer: 38.6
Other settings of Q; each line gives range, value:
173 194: 33.4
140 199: 35.1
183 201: 33.8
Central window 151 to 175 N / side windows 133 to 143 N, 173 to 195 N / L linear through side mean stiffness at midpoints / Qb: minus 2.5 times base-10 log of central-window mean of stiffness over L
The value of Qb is -0.04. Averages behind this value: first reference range 37.3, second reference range 33.4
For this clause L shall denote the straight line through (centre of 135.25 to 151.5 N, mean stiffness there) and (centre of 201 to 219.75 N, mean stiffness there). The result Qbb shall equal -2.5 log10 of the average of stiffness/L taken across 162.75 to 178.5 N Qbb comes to 0.06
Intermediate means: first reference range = 36.1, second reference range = 40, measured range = 35.5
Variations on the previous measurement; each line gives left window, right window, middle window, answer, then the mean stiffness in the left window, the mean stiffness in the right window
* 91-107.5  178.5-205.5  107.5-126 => -0.063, 34.6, 34.1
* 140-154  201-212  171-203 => 0.105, 35.7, 38.1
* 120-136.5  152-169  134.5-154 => 0.051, 38.5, 37.4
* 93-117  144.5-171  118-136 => -0.075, 35.2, 36.7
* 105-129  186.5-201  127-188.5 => -0.025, 36.8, 34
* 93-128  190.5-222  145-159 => 0.020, 35.9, 38.2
